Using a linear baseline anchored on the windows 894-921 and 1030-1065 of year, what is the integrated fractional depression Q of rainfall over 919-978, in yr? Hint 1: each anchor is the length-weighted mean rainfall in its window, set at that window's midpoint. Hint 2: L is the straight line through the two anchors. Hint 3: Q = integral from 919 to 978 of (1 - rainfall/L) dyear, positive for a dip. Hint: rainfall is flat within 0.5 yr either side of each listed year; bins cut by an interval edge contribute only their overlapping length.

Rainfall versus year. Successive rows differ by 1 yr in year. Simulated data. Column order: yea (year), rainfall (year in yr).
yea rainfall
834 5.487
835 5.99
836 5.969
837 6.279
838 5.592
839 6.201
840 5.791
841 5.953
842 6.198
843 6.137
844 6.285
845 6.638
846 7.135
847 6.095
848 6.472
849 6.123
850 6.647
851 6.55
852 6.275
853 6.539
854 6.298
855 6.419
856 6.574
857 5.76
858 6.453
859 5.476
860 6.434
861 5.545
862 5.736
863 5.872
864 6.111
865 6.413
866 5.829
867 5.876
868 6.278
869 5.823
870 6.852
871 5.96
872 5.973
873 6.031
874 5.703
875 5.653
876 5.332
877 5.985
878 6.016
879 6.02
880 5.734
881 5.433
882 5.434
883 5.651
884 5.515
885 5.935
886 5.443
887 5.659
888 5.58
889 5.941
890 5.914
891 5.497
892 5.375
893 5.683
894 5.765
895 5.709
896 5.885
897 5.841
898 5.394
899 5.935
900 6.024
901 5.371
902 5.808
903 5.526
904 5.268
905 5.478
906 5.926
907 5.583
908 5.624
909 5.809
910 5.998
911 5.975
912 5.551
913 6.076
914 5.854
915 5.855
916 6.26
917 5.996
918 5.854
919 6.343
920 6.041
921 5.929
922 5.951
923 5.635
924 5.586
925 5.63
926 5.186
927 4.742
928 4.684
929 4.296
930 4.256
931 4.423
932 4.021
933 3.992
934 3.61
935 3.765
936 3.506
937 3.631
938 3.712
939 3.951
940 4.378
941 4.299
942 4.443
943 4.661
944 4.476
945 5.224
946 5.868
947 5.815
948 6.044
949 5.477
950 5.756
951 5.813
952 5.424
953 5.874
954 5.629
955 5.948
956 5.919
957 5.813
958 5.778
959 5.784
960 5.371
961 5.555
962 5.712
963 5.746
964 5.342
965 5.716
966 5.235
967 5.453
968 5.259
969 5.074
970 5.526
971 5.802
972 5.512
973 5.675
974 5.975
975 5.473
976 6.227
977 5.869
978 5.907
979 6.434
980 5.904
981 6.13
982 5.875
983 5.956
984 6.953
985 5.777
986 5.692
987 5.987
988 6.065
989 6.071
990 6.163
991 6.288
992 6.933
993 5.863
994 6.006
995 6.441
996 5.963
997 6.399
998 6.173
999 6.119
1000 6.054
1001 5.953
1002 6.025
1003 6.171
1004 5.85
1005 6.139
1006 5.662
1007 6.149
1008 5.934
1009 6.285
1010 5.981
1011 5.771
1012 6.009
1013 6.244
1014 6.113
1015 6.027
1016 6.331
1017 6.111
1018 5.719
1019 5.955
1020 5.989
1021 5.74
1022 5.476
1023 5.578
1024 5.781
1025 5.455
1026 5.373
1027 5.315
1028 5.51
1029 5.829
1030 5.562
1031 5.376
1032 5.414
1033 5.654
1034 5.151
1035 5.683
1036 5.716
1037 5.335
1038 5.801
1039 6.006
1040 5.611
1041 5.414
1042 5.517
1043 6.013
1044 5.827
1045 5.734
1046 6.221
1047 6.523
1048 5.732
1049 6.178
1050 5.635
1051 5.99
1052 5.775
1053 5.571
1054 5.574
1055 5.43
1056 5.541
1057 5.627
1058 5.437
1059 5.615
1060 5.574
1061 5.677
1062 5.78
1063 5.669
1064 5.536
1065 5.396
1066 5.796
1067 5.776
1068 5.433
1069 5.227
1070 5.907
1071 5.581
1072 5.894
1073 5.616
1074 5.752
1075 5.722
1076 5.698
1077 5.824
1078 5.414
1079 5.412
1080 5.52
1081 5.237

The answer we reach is 5.7 yr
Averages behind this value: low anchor 5.81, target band 5.21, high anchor 5.68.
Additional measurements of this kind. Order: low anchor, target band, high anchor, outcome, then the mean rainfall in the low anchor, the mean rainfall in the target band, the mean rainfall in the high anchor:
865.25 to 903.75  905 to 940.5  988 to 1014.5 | 4.47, 5.77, 5.14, 6.11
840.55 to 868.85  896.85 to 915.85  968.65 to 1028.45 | 1.18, 6.21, 5.74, 5.95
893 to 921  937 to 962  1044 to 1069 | 2.21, 5.81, 5.27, 5.71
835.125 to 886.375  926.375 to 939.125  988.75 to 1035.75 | 4.10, 6.05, 4.06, 5.91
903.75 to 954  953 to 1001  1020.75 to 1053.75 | -4.19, 5.19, 5.88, 5.68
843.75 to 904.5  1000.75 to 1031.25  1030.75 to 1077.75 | -0.63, 5.94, 5.86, 5.68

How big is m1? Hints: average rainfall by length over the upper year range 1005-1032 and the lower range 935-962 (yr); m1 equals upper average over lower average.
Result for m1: 1.13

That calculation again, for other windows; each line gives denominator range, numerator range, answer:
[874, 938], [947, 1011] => 1.08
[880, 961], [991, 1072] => 1.08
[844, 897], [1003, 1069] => 0.96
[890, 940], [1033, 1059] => 1.08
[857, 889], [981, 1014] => 1.04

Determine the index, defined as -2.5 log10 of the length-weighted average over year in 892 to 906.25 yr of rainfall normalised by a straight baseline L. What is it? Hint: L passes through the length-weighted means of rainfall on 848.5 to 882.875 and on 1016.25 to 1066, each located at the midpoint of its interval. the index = 0.05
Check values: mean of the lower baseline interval 6.03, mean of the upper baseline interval 5.68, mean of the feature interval 5.67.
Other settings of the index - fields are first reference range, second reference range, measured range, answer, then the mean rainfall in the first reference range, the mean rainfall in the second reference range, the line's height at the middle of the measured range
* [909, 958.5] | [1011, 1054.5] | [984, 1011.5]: -0.10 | 5.21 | 5.76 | 5.56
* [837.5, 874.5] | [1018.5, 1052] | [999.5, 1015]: -0.05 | 6.16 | 5.7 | 5.77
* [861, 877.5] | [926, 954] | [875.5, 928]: -0.07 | 5.95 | 4.7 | 5.38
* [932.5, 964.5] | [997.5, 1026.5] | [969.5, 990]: -0.08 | 5.07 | 5.94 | 5.5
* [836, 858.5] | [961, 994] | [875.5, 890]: 0.09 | 6.28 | 5.86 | 6.17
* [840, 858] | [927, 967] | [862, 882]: 0.02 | 6.35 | 5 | 6.03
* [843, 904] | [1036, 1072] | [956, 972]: 0.05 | 5.95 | 5.7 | 5.83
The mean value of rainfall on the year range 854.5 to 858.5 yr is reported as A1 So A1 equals 6.3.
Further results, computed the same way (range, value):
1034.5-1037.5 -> 5.58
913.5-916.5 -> 5.99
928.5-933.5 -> 4.2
